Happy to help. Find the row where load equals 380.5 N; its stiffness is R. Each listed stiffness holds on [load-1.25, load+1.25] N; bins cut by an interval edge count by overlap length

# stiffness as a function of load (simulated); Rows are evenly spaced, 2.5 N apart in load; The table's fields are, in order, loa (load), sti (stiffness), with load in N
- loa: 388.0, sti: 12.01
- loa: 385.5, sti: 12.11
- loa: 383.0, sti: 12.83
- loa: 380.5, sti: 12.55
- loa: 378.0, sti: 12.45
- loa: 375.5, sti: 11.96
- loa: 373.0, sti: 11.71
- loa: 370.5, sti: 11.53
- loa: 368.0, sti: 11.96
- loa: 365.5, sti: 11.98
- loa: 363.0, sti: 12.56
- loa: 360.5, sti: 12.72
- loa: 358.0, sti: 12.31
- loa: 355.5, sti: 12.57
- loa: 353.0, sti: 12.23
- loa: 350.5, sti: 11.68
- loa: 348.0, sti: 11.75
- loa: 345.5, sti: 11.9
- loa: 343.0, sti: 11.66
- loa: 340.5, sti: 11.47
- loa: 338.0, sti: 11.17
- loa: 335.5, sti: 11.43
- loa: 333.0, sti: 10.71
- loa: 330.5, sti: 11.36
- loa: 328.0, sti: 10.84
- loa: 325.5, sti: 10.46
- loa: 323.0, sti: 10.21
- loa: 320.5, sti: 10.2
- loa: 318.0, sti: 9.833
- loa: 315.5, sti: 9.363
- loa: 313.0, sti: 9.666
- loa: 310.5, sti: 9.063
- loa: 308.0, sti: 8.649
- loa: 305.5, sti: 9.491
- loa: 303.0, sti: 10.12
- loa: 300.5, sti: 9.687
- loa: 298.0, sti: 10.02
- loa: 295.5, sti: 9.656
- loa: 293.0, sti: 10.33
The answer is 12.55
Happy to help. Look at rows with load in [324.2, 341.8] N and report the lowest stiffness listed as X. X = 10.46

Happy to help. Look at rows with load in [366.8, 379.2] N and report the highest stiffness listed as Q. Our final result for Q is 12.45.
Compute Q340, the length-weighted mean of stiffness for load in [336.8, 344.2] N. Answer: 11.4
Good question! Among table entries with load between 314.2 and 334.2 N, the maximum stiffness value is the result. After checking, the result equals 11.36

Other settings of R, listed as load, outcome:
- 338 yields 11.17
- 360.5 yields 12.72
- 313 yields 9.666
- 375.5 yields 11.96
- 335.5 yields 11.43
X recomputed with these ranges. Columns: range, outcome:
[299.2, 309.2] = 8.649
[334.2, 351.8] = 11.17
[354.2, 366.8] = 11.98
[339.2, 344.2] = 11.47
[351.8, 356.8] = 12.23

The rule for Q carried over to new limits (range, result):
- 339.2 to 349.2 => 11.9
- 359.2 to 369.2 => 12.72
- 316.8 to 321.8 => 10.2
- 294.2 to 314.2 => 10.12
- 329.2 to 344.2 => 11.66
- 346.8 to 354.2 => 12.23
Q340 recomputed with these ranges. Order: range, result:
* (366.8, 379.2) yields 11.9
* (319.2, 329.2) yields 10.4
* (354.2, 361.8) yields 12.5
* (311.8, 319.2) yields 9.62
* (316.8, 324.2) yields 10.1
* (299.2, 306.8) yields 9.76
